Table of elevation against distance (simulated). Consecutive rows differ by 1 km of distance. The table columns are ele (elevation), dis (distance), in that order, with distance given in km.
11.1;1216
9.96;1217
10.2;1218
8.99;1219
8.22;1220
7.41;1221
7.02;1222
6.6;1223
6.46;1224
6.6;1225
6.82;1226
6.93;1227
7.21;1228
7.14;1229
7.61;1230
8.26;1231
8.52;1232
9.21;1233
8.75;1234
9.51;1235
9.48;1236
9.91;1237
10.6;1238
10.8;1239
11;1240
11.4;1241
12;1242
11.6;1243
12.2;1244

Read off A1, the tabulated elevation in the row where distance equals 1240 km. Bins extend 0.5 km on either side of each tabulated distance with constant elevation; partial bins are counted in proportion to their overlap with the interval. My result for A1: 11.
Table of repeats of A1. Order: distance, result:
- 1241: 11.4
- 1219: 8.99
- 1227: 6.93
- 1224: 6.46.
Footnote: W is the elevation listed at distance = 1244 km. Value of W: 12.2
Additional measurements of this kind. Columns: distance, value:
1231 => 8.26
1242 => 12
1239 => 10.8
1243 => 11.6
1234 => 8.75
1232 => 8.52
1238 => 10.6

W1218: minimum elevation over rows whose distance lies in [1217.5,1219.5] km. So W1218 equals 8.99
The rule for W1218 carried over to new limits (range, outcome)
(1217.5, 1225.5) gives 6.46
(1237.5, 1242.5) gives 10.6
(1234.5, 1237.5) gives 9.48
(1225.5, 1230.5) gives 6.82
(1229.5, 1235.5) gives 7.61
